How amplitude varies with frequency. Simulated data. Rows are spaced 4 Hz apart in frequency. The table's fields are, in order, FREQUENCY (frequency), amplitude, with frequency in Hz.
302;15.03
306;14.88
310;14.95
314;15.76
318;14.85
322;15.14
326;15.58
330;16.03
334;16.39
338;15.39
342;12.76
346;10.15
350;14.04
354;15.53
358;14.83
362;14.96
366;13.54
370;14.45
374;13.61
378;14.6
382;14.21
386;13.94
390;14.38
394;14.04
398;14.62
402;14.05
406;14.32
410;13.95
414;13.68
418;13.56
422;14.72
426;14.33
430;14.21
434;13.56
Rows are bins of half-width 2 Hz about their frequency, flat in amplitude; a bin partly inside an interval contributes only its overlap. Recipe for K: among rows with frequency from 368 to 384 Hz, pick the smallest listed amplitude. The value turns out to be 13.61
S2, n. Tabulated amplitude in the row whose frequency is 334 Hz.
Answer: 16.39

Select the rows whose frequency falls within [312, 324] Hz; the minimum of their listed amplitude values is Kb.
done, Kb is 14.85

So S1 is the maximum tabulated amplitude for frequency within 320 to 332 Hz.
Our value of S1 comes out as 16.03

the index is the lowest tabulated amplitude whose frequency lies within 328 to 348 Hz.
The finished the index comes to 10.15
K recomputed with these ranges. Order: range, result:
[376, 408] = 13.94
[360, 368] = 13.54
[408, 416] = 13.68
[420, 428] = 14.33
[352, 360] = 14.83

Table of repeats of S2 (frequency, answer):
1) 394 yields 14.04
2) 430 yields 14.21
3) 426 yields 14.33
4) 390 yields 14.38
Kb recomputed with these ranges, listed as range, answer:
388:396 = 14.04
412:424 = 13.56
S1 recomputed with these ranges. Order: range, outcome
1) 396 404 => 14.62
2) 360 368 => 14.96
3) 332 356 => 16.39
